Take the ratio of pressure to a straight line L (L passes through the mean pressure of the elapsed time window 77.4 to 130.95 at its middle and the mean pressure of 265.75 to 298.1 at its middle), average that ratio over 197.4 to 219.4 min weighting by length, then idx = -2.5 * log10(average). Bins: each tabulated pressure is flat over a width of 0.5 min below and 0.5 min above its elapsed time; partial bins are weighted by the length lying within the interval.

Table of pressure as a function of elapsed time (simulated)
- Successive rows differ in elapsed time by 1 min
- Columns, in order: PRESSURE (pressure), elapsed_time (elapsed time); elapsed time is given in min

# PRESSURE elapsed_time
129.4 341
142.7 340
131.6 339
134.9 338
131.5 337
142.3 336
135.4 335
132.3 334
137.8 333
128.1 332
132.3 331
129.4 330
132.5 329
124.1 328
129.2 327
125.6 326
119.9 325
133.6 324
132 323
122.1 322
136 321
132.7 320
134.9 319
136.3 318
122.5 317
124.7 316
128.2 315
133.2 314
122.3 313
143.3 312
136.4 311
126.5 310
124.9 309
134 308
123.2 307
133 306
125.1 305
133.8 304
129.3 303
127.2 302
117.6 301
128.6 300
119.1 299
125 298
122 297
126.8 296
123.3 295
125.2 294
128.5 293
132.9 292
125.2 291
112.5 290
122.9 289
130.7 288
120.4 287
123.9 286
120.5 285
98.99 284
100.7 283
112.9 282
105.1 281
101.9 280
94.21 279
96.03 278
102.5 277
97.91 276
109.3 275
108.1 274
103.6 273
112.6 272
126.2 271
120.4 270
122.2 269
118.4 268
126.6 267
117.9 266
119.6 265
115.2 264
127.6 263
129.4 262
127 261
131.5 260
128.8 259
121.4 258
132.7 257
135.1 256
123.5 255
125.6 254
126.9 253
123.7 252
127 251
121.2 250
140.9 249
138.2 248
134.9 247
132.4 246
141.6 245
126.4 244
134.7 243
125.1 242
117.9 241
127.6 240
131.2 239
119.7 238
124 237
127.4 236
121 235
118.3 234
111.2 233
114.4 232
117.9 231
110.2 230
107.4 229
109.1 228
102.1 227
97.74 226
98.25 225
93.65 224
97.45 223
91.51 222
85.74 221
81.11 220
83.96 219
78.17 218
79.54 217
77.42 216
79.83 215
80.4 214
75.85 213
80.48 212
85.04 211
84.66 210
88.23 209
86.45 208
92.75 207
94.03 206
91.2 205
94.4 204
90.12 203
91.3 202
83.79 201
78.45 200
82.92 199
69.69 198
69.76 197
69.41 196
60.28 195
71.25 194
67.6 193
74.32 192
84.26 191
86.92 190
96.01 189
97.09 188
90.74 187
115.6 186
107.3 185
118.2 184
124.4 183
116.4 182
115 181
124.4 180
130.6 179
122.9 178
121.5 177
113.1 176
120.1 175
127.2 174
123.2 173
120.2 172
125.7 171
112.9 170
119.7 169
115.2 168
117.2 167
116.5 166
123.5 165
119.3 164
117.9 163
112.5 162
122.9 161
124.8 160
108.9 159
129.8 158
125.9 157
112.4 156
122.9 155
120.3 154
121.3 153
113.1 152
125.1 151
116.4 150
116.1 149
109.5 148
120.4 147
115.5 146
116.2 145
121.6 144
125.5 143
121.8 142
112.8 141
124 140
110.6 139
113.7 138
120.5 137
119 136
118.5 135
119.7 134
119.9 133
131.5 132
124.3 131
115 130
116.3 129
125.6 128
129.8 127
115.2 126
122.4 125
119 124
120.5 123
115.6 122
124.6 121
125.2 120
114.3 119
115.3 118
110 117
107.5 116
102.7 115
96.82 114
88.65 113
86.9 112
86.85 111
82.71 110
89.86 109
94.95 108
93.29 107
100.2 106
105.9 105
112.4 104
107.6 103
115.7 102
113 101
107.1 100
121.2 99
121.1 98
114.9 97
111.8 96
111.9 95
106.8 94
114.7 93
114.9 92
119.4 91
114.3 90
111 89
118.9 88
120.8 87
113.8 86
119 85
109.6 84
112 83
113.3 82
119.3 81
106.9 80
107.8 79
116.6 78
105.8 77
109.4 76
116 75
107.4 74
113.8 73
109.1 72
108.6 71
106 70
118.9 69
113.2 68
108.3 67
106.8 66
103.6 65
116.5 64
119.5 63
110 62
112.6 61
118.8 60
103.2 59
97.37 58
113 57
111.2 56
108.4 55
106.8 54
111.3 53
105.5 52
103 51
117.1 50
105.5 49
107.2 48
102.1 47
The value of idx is 0.33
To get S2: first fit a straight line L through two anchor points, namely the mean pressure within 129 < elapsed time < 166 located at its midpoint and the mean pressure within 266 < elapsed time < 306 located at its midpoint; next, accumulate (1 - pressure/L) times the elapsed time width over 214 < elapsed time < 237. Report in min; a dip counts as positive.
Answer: 3.7 min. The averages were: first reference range 119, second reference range 118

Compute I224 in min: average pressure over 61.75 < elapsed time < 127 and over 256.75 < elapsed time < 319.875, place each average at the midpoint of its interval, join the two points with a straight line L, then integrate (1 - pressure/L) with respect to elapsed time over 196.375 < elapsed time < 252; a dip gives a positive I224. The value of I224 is 7.2 min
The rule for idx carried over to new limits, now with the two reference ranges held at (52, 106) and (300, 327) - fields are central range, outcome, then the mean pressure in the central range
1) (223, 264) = 0.02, 122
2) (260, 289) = 0.11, 114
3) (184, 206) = 0.37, 85.4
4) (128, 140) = -0.03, 119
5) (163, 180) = -0.02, 121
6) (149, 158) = -0.02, 120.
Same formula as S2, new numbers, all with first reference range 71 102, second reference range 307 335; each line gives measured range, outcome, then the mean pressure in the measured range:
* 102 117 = 2.2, 97.9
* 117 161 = -0.9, 119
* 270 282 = 2.0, 106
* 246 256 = -0.4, 130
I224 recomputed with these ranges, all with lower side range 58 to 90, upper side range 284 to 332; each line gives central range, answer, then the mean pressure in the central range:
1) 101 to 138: 1.3 min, 111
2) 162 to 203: 5.3 min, 103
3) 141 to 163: -0.4 min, 119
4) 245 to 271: -0.6 min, 127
